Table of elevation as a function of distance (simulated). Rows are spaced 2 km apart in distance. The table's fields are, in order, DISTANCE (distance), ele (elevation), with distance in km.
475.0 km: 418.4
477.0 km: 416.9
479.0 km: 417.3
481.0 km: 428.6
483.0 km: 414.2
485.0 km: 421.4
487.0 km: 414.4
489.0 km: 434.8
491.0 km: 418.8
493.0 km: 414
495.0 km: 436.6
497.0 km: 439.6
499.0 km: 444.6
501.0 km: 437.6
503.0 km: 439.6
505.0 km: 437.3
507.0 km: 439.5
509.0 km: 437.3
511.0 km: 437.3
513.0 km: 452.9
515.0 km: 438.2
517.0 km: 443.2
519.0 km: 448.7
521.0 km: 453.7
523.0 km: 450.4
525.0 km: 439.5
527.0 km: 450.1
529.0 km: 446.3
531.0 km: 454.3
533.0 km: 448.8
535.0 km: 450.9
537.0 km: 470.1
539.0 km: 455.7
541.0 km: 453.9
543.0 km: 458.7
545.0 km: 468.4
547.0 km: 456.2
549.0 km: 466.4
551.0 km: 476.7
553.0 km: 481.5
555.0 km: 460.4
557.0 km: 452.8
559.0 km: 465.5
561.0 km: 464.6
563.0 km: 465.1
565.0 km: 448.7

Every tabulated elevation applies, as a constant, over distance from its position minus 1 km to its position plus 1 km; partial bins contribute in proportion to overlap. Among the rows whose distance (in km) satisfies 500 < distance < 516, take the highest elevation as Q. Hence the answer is 452.9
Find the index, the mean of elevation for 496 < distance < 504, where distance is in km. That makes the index 440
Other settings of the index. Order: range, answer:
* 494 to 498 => 438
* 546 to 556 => 468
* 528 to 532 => 450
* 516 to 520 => 446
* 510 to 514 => 445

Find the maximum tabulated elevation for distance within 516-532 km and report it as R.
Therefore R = 454.3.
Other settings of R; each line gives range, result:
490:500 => 444.6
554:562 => 465.5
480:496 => 436.6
